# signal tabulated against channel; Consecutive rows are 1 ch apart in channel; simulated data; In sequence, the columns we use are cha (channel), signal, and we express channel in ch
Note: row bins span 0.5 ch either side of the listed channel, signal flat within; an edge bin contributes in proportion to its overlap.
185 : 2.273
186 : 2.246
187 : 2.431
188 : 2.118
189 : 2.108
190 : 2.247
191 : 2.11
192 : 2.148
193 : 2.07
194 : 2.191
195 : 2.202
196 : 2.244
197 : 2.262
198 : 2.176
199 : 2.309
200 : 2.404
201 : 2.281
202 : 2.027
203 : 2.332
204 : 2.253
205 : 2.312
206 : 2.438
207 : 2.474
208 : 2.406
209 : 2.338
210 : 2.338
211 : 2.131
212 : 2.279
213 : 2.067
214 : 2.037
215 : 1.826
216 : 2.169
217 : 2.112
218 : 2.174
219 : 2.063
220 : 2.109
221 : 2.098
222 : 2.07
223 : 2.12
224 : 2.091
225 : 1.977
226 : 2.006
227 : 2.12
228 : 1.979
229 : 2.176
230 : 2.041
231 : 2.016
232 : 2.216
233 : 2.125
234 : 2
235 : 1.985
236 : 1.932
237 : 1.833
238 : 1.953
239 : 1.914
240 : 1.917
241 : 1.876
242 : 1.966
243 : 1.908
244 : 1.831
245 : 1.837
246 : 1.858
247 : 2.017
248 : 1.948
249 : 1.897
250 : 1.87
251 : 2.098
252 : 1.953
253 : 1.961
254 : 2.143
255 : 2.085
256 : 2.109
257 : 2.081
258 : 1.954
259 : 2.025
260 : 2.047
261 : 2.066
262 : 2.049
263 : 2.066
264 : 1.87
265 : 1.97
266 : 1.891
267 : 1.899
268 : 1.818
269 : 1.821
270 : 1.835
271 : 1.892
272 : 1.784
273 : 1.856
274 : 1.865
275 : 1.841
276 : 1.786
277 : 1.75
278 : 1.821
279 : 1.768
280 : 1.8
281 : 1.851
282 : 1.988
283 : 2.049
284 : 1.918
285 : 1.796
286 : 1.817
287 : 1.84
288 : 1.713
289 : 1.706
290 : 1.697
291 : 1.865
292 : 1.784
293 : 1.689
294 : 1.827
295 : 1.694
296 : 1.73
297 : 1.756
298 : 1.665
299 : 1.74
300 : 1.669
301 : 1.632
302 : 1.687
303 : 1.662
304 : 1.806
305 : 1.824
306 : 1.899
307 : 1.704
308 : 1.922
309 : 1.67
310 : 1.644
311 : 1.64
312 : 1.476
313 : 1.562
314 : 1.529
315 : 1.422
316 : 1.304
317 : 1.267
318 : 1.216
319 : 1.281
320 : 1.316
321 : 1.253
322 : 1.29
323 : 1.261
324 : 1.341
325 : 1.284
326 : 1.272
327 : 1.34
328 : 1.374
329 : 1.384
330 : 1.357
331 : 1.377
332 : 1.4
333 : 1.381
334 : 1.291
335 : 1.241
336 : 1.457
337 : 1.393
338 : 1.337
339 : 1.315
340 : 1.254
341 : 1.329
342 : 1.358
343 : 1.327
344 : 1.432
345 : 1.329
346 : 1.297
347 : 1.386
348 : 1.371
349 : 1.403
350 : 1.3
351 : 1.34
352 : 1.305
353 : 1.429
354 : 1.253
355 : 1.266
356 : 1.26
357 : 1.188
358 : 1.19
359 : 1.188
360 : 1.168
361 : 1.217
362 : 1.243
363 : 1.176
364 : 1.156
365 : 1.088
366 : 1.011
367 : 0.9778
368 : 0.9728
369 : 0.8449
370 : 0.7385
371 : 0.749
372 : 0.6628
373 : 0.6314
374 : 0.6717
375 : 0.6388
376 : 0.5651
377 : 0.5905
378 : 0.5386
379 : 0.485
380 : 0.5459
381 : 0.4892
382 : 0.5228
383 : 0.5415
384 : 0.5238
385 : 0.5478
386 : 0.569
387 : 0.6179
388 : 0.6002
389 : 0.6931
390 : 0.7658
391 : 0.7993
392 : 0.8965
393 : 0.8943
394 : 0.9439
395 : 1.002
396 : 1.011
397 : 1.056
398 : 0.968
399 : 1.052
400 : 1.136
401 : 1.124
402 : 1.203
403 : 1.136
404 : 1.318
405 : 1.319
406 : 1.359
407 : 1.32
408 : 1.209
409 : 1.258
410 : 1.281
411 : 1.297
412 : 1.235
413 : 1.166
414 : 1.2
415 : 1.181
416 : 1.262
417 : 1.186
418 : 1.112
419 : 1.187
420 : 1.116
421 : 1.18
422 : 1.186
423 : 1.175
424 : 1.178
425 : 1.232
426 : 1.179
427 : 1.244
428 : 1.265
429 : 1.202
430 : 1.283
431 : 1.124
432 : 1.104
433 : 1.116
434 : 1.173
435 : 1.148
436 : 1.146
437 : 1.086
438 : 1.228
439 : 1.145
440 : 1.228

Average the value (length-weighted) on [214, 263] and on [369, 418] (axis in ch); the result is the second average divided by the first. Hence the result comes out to 0.5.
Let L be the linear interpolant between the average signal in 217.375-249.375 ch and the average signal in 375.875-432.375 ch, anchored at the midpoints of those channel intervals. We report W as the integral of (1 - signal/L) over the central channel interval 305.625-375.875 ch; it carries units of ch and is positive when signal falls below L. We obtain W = 5.77 ch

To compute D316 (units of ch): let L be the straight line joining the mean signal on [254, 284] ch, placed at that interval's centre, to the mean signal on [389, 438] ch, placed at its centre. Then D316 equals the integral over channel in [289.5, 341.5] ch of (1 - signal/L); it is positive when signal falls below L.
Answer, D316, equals 5.2 ch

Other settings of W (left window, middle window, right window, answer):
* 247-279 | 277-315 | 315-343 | -2.81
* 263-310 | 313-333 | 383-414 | 2.66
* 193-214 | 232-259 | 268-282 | 0.48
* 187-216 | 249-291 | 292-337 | -2.64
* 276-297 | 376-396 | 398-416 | 9.82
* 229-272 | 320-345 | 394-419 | 3.48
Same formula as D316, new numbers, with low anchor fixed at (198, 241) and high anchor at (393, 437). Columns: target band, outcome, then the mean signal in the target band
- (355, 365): 1.7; 1.2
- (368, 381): 6.9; 0.646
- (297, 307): 0.0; 1.73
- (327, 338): 1.5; 1.36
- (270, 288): -0.1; 1.84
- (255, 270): -0.4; 1.98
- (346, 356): 1.0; 1.33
